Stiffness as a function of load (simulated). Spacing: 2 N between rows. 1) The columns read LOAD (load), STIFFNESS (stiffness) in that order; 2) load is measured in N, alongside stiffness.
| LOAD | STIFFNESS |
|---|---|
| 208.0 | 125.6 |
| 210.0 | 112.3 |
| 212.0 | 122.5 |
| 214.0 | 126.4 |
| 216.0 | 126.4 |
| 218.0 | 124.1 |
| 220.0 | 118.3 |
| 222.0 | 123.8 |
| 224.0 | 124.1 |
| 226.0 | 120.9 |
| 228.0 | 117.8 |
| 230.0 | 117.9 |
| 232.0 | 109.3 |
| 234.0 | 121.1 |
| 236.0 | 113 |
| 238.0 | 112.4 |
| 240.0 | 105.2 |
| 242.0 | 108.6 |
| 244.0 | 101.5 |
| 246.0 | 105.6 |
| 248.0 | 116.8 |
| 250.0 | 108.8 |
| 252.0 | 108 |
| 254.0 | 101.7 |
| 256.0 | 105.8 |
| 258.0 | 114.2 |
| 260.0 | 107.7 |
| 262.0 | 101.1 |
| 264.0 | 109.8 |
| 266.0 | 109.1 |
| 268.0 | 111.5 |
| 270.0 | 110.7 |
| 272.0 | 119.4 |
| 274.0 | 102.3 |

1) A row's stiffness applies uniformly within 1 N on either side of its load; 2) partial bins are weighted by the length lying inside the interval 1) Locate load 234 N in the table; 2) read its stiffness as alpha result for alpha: 121.1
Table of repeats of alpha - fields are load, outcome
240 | 105.2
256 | 105.8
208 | 125.6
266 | 109.1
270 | 110.7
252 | 108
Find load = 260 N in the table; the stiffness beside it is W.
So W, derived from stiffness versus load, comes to 107.7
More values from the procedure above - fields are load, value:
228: 117.8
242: 108.6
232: 109.3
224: 124.1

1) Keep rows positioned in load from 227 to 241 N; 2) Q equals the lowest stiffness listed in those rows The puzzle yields 105.2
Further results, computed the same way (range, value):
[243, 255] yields 101.5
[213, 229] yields 117.8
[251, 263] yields 101.1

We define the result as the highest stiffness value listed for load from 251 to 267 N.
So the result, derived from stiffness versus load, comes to 114.2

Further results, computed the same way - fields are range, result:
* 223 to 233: 124.1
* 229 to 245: 121.1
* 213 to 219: 126.4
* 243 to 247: 105.6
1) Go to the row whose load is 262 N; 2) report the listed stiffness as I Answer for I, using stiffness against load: 101.1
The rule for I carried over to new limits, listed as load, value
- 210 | 112.3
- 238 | 112.4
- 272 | 119.4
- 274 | 102.3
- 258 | 114.2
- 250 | 108.8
